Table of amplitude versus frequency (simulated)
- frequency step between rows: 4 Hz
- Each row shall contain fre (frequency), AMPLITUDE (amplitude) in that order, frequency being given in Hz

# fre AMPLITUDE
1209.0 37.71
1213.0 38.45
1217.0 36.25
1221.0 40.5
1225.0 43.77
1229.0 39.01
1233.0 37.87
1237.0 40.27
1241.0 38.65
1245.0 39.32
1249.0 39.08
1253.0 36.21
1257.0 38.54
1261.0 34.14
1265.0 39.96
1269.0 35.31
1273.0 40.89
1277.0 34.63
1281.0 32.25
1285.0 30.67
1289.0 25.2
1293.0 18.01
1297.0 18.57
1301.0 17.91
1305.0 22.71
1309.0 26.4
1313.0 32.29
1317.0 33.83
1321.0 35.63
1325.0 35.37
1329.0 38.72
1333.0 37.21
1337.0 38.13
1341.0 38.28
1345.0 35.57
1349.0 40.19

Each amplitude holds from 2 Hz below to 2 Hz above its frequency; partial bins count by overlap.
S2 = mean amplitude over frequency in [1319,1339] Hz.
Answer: 37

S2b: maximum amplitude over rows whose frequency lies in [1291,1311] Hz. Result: 26.4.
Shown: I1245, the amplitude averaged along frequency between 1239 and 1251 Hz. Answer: 39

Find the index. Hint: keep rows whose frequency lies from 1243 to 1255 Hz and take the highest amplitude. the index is 39.32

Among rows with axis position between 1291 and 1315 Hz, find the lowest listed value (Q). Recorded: 17.91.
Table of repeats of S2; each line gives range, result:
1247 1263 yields 37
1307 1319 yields 30.8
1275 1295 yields 28.2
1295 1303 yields 18.2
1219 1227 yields 42.1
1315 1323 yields 34.7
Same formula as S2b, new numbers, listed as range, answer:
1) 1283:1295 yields 30.67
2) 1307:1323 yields 35.63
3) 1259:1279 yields 40.89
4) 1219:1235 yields 43.77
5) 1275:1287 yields 34.63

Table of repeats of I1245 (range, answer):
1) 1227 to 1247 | 39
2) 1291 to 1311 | 20.7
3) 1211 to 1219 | 37.4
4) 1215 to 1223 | 38.4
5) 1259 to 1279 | 37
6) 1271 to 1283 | 35.9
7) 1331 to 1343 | 37.9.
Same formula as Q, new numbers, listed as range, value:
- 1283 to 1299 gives 18.01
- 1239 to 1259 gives 36.21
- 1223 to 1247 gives 37.87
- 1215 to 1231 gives 36.25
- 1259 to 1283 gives 32.25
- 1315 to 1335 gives 33.83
